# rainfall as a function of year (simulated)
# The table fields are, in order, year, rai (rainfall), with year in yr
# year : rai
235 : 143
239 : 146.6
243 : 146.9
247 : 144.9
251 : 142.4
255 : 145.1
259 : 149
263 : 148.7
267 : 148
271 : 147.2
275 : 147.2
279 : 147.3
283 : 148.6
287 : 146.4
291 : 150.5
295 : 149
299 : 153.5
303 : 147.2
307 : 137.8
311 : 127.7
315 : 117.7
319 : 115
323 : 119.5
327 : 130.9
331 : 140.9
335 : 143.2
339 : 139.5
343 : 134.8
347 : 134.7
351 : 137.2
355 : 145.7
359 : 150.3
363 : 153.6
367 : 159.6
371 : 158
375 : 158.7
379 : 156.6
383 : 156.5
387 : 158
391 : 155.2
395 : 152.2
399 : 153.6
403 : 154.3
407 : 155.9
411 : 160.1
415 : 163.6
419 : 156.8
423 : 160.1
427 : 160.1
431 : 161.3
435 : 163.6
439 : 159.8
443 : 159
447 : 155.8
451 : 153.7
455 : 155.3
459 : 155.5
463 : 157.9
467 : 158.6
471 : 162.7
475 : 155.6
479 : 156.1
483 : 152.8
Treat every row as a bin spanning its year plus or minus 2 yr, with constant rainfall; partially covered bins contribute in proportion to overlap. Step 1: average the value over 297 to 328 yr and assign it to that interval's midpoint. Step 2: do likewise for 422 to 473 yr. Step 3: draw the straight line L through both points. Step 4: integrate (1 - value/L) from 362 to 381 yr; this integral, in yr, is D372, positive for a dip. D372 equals -1.9 yr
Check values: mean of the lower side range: 131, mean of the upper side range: 159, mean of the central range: 157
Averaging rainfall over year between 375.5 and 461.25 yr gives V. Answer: 157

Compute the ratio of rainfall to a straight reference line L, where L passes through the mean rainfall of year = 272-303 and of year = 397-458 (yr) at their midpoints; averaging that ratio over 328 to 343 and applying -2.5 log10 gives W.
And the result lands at 0.09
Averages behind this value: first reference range 149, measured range 140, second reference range 158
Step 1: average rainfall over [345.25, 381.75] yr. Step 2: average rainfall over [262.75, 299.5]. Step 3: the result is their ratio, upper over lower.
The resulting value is 1.02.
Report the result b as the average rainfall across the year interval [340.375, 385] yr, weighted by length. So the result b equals 149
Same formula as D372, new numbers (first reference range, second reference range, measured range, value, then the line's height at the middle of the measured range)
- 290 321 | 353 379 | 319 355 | 2.8 yr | 146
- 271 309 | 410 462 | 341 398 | 1.1 yr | 154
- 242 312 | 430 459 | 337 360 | 1.7 yr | 151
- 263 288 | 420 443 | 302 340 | 5.0 yr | 151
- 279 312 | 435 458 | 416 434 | -0.5 yr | 156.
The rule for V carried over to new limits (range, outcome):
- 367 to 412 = 156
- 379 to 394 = 156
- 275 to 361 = 139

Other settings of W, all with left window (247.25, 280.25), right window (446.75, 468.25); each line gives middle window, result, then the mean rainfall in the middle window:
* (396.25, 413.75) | -0.02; 156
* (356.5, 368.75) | -0.02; 154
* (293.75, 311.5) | 0.03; 144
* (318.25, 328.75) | 0.22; 122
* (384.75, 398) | -0.02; 155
